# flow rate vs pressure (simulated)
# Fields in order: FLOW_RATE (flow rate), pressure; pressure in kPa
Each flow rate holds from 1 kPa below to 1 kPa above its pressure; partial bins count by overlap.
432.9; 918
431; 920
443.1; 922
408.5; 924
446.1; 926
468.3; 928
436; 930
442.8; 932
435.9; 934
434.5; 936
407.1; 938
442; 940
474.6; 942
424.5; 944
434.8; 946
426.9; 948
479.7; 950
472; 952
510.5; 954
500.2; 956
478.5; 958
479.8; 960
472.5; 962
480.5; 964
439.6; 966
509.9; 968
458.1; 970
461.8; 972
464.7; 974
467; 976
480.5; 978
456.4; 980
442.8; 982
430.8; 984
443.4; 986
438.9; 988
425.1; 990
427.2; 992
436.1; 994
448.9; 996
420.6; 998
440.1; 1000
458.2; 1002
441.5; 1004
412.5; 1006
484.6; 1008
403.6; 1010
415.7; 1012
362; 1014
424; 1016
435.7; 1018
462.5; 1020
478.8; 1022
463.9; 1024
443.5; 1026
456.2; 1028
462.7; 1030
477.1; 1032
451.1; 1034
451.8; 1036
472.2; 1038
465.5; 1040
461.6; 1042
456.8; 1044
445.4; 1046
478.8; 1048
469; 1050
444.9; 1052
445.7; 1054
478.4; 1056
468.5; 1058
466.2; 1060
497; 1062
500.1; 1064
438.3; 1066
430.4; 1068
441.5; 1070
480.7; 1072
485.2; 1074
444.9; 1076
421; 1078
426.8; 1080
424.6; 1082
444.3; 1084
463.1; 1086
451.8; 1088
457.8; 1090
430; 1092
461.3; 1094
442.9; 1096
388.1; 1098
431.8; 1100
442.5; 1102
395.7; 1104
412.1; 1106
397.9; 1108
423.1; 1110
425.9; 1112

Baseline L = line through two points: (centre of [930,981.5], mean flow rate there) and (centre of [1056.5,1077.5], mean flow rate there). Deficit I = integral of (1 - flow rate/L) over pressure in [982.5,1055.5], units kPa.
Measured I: 2.7 kPa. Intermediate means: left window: 461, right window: 465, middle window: 446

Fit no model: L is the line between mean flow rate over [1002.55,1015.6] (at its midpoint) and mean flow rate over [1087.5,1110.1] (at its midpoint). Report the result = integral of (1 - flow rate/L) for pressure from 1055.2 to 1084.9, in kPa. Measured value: -2.2 kPa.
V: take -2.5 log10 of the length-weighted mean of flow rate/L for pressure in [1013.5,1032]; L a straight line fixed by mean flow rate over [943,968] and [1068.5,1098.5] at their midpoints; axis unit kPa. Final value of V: 0.021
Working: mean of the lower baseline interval 468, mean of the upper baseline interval 445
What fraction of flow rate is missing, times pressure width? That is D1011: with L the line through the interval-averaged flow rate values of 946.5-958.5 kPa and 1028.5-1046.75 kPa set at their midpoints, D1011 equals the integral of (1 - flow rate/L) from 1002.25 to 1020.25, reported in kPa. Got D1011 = 1.5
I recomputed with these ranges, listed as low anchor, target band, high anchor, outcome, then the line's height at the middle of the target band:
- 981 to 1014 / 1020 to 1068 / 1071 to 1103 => -2.70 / 439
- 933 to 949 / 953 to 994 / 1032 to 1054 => -1.85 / 443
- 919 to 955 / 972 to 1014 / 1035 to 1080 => 1.10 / 452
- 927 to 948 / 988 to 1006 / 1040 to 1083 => 0.49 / 448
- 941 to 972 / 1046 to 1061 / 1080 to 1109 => -0.69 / 443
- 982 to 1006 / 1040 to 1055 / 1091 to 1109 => -1.00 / 429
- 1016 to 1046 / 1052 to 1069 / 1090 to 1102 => -0.65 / 447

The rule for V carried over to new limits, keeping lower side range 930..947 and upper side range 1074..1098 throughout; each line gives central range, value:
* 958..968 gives -0.08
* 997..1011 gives 0.00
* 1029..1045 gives -0.05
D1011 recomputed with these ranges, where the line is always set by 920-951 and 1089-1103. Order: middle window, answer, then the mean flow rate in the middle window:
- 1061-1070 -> -0.55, 464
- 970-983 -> -0.68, 462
